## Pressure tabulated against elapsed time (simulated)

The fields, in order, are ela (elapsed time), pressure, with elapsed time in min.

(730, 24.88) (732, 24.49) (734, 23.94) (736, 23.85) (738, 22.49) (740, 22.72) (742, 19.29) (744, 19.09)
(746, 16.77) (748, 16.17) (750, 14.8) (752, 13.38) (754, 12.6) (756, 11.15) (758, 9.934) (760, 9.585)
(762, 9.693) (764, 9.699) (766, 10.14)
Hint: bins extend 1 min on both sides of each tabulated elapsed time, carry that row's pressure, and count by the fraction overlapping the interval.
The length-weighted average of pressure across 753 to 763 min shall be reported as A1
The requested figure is 10.6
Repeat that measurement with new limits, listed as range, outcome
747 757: 13.6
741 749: 17.8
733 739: 23.4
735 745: 21.5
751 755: 13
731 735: 24.2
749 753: 14.1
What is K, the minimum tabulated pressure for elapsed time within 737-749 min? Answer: 16.17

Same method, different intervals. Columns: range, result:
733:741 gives 22.49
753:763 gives 9.585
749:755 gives 12.6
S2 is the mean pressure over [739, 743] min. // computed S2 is 21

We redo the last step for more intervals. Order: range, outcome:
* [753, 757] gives 11.9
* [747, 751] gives 15.5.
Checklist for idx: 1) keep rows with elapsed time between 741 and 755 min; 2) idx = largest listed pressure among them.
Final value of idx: 19.29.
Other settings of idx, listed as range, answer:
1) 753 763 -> 12.6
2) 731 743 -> 24.49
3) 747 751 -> 16.17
